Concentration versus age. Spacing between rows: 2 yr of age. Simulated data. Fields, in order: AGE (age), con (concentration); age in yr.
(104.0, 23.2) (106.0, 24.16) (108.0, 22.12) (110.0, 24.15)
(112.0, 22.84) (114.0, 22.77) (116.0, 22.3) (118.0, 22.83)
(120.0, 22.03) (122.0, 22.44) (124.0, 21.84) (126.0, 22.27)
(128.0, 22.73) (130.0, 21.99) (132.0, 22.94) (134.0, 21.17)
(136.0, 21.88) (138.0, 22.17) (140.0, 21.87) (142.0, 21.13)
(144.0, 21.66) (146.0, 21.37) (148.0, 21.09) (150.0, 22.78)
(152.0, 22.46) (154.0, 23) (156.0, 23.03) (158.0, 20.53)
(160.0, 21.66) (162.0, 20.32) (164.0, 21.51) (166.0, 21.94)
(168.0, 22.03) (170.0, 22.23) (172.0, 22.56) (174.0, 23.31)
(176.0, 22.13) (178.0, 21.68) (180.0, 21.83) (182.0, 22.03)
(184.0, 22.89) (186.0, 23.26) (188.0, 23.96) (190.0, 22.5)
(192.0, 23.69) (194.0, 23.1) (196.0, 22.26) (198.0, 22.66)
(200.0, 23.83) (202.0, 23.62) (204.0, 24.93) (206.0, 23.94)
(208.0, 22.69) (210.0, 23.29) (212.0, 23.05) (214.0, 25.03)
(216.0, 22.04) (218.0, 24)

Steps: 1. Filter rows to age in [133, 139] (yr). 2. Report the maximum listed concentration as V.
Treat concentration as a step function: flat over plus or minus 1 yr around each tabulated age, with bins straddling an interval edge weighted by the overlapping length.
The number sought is 22.17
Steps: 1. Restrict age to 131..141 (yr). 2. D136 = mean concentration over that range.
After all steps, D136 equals 22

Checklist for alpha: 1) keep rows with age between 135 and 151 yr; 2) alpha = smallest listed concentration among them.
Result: 21.09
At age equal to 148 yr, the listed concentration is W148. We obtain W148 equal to 21.09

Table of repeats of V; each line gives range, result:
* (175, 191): 23.96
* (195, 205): 24.93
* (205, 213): 23.94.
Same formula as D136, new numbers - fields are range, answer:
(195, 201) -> 22.9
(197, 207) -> 23.8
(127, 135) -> 22.2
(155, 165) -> 21.4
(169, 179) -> 22.4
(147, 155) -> 22.3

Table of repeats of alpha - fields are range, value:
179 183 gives 21.83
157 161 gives 20.53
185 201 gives 22.26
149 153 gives 22.46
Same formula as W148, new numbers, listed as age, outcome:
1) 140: 21.87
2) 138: 22.17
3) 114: 22.77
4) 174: 23.31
